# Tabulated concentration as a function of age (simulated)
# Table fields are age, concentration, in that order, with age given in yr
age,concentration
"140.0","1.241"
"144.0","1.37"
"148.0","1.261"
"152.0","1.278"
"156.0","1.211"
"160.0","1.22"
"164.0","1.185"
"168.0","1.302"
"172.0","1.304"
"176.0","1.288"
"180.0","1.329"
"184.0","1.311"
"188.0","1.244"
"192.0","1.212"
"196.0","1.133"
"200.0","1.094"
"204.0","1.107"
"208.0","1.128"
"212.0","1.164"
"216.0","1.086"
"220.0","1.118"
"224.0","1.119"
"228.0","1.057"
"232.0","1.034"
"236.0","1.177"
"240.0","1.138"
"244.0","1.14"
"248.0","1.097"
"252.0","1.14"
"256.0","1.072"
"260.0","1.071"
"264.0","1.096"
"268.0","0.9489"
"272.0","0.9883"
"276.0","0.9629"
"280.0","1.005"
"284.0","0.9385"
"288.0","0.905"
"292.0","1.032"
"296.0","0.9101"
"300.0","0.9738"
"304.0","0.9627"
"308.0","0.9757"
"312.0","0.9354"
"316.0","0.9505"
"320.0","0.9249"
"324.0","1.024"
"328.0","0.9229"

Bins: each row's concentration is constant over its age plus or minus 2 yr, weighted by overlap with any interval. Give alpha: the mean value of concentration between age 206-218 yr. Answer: 1.13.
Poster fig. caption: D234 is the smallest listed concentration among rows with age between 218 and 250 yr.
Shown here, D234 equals 1.034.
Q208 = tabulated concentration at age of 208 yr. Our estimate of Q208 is 1.128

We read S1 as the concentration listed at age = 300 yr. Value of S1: 0.9738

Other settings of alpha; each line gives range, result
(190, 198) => 1.17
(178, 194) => 1.27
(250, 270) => 1.07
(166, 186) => 1.31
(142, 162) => 1.27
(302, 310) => 0.969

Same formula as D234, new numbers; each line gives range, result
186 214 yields 1.094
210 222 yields 1.086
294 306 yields 0.9101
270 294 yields 0.905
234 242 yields 1.138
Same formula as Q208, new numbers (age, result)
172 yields 1.304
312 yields 0.9354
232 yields 1.034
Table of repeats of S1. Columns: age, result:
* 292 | 1.032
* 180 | 1.329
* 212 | 1.164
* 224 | 1.119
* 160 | 1.22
